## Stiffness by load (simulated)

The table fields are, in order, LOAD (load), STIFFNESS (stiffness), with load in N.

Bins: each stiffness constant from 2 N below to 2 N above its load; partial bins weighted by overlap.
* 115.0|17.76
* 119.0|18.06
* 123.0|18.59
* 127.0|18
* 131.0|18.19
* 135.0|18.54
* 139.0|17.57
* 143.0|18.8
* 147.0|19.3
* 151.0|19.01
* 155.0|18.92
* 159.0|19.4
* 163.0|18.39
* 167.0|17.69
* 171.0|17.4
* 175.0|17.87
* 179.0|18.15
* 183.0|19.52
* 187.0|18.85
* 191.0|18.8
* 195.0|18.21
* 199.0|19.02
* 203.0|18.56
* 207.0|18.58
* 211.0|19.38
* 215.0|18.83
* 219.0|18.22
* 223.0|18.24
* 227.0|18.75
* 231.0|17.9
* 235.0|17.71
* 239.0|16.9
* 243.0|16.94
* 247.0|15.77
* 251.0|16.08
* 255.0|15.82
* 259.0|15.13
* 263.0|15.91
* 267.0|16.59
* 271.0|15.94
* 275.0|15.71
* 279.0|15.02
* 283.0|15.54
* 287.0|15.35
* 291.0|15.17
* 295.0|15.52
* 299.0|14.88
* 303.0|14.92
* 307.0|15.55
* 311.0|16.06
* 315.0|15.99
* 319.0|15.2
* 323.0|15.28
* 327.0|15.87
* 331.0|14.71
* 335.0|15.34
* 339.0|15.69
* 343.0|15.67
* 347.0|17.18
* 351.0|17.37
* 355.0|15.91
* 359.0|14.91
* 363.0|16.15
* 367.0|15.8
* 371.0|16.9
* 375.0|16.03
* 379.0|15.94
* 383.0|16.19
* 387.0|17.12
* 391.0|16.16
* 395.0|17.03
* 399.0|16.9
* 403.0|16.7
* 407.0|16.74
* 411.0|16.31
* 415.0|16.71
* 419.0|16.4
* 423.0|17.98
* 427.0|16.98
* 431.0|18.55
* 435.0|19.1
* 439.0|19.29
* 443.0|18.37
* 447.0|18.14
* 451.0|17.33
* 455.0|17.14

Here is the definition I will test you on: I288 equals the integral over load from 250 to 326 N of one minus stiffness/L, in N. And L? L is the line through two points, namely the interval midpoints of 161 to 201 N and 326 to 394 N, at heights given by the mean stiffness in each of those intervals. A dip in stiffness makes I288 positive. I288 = 6.5 N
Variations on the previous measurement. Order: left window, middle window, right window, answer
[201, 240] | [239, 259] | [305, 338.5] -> 1.6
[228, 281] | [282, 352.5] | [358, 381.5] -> 2.3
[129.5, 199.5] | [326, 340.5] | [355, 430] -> 1.4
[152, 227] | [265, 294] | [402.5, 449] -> 4.1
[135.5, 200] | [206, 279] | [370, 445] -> 4.3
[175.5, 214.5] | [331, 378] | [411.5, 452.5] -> 5.5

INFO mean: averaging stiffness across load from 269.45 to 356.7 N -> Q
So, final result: 15.6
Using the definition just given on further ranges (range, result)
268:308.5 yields 15.4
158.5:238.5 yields 18.4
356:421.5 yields 16.4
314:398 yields 16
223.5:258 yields 17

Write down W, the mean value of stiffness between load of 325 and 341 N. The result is 15.4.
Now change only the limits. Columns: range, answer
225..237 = 18.1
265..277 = 16.1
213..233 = 18.4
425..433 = 17.8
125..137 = 18.2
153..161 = 19.2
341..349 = 16.4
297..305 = 14.9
